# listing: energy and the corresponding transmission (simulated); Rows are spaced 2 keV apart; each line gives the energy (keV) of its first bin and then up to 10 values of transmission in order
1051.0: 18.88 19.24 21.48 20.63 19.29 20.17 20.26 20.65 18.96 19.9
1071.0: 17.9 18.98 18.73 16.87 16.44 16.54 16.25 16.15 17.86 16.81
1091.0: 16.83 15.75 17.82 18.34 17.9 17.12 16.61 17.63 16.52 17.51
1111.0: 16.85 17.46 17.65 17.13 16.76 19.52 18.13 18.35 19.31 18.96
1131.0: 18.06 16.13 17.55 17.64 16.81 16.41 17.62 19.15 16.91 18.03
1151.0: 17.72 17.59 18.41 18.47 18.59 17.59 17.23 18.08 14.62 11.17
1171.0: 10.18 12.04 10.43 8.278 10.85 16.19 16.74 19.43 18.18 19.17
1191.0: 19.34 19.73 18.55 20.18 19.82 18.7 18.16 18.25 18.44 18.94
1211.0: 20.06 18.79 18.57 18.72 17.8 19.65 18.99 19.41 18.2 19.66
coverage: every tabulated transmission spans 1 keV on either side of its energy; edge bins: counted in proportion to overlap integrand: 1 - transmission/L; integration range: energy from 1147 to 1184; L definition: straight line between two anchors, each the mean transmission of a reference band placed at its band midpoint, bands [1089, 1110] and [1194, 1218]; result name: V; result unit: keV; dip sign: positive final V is 6.2 keV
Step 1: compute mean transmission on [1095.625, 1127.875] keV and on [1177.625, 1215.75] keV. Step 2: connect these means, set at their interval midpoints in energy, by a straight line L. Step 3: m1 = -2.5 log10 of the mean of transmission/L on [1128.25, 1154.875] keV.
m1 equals 0.02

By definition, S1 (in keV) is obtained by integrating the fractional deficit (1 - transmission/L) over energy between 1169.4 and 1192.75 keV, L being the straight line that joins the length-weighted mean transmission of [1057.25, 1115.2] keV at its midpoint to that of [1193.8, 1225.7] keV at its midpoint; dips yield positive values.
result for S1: 5.00 keV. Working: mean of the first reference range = 17.8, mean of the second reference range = 18.9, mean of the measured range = 14.7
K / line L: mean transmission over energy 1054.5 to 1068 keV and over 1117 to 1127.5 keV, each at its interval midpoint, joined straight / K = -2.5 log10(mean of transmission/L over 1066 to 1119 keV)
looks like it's 0.106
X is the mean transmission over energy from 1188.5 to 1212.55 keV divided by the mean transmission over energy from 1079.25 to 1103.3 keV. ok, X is 1.1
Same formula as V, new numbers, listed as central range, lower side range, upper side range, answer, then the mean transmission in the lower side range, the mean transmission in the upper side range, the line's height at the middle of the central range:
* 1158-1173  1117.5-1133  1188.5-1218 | 2.8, 18.2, 19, 18.7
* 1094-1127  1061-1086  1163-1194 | -1.1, 18.2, 15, 17.1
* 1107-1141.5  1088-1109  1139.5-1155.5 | -0.4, 17.2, 17.7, 17.4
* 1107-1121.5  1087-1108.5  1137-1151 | -0.1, 17.2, 17.5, 17.3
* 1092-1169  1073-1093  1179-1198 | 0.2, 17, 18.2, 17.5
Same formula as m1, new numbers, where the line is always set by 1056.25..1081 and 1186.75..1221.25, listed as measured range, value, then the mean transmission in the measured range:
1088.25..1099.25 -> 0.105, 17.2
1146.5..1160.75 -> 0.057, 18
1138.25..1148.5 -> 0.091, 17.4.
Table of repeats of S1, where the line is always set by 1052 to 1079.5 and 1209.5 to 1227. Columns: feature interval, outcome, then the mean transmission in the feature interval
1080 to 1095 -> 2.00 keV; 16.7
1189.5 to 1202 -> -0.25 keV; 19.4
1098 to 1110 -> 1.25 keV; 17.2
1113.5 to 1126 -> 0.83 keV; 17.9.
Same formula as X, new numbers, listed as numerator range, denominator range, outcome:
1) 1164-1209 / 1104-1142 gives 0.92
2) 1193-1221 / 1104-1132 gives 1.06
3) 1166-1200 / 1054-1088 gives 0.84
